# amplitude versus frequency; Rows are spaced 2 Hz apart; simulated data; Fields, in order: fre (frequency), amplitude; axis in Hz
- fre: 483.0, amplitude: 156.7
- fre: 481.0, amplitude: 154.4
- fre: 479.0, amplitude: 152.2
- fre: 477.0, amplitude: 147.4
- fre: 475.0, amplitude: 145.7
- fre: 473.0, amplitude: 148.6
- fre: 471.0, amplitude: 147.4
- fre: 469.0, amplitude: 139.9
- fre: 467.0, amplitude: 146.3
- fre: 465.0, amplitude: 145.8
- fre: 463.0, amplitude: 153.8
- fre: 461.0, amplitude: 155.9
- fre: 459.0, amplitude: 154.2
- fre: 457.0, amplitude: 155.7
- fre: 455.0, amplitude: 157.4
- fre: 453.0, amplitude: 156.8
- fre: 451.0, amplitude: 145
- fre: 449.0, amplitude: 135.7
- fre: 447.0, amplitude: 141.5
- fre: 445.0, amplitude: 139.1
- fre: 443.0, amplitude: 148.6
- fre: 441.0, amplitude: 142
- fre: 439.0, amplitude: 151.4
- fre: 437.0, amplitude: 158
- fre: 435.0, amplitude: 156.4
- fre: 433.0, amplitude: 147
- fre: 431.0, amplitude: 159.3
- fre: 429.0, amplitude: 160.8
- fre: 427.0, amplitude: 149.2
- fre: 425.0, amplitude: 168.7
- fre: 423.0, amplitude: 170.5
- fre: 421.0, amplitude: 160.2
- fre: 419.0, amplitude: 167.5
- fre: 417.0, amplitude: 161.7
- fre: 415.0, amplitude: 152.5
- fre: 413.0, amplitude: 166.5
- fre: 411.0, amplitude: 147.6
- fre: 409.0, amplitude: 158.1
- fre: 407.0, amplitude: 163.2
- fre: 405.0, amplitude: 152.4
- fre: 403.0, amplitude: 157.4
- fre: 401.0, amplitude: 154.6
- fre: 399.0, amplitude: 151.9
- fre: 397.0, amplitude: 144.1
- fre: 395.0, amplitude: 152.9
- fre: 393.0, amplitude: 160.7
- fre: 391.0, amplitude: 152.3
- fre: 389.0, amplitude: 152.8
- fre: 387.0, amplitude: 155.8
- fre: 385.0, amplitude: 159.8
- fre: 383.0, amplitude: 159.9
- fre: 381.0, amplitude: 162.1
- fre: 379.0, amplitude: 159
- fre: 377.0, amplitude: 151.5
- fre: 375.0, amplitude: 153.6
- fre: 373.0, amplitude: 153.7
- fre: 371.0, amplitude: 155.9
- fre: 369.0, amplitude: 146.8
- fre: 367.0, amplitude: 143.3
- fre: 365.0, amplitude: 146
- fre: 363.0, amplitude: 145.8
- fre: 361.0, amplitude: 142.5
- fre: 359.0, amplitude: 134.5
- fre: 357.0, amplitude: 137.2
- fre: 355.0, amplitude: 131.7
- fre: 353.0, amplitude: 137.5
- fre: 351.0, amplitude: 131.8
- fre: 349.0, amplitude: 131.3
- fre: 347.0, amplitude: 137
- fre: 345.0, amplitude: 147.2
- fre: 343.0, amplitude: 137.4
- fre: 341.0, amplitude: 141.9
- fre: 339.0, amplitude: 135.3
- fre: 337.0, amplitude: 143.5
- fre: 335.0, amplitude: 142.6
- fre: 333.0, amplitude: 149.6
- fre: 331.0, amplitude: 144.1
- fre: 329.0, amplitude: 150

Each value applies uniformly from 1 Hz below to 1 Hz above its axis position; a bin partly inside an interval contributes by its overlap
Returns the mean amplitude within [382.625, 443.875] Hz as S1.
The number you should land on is 156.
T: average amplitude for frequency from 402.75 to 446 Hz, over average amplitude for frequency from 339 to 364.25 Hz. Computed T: 1.13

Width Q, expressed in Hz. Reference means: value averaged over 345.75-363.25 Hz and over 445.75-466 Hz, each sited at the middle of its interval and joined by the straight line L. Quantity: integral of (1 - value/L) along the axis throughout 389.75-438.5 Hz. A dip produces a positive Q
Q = -4.3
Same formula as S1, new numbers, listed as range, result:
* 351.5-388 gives 148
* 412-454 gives 154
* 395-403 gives 151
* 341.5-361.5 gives 137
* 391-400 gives 152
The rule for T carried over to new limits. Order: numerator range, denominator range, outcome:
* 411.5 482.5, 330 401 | 1.04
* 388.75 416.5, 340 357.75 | 1.13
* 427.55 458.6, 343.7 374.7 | 1.06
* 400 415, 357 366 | 1.11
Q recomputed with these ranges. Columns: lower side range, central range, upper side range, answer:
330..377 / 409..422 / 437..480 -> -1.2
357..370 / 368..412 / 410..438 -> -1.5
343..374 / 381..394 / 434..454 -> -1.3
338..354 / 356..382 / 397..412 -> -0.8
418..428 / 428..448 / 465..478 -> 1.0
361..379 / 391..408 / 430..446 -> -0.5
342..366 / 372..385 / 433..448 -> -1.5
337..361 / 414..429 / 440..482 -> -1.8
